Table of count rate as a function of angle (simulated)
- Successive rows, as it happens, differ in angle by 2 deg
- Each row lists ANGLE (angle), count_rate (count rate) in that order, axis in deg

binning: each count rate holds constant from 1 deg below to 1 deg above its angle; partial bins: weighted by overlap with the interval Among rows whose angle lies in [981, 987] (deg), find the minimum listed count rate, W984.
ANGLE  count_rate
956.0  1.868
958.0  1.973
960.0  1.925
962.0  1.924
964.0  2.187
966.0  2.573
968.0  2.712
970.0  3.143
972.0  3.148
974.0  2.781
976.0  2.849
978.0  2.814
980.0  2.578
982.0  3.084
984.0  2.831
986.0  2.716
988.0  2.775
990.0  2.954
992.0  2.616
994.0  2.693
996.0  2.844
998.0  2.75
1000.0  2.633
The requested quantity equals 2.716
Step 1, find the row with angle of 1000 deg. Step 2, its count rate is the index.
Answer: 2.633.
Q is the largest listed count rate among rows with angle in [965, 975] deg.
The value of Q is 3.148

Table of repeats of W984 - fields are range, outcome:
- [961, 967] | 1.924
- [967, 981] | 2.578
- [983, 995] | 2.616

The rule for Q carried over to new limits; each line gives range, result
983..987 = 2.831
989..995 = 2.954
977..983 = 3.084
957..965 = 2.187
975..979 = 2.849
